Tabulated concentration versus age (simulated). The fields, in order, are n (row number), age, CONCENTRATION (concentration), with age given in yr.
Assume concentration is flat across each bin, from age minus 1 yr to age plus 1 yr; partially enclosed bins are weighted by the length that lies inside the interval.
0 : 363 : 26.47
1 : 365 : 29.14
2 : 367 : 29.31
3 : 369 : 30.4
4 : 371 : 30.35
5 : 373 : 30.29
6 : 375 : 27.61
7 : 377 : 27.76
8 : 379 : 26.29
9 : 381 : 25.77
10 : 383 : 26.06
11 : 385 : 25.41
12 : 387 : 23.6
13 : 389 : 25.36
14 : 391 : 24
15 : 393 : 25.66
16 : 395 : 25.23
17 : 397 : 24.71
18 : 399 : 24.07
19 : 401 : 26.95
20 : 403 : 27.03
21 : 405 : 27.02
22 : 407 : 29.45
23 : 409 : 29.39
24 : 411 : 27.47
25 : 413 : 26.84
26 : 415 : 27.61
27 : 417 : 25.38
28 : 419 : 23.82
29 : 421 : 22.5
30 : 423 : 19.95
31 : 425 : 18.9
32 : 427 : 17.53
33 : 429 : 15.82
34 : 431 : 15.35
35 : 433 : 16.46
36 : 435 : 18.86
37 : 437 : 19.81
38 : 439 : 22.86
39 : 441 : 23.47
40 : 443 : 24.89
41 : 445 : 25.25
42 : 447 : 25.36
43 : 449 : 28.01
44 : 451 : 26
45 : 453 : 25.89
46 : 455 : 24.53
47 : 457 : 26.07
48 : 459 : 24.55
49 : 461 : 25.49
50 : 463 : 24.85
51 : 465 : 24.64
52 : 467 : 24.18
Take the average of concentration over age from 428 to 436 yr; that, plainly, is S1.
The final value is 16.6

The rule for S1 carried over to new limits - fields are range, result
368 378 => 29.3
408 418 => 27.3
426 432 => 16.2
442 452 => 25.9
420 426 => 20.4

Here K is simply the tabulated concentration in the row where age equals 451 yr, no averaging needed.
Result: 26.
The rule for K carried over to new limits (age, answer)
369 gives 30.4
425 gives 18.9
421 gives 22.5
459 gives 24.55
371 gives 30.35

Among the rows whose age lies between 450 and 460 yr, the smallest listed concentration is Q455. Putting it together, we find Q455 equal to 24.53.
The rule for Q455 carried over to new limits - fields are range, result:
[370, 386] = 25.41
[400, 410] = 26.95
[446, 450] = 25.36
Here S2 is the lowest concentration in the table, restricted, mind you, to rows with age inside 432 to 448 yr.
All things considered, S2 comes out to 16.46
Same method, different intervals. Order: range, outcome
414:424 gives 19.95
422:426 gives 18.9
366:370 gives 29.31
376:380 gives 26.29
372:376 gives 27.61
